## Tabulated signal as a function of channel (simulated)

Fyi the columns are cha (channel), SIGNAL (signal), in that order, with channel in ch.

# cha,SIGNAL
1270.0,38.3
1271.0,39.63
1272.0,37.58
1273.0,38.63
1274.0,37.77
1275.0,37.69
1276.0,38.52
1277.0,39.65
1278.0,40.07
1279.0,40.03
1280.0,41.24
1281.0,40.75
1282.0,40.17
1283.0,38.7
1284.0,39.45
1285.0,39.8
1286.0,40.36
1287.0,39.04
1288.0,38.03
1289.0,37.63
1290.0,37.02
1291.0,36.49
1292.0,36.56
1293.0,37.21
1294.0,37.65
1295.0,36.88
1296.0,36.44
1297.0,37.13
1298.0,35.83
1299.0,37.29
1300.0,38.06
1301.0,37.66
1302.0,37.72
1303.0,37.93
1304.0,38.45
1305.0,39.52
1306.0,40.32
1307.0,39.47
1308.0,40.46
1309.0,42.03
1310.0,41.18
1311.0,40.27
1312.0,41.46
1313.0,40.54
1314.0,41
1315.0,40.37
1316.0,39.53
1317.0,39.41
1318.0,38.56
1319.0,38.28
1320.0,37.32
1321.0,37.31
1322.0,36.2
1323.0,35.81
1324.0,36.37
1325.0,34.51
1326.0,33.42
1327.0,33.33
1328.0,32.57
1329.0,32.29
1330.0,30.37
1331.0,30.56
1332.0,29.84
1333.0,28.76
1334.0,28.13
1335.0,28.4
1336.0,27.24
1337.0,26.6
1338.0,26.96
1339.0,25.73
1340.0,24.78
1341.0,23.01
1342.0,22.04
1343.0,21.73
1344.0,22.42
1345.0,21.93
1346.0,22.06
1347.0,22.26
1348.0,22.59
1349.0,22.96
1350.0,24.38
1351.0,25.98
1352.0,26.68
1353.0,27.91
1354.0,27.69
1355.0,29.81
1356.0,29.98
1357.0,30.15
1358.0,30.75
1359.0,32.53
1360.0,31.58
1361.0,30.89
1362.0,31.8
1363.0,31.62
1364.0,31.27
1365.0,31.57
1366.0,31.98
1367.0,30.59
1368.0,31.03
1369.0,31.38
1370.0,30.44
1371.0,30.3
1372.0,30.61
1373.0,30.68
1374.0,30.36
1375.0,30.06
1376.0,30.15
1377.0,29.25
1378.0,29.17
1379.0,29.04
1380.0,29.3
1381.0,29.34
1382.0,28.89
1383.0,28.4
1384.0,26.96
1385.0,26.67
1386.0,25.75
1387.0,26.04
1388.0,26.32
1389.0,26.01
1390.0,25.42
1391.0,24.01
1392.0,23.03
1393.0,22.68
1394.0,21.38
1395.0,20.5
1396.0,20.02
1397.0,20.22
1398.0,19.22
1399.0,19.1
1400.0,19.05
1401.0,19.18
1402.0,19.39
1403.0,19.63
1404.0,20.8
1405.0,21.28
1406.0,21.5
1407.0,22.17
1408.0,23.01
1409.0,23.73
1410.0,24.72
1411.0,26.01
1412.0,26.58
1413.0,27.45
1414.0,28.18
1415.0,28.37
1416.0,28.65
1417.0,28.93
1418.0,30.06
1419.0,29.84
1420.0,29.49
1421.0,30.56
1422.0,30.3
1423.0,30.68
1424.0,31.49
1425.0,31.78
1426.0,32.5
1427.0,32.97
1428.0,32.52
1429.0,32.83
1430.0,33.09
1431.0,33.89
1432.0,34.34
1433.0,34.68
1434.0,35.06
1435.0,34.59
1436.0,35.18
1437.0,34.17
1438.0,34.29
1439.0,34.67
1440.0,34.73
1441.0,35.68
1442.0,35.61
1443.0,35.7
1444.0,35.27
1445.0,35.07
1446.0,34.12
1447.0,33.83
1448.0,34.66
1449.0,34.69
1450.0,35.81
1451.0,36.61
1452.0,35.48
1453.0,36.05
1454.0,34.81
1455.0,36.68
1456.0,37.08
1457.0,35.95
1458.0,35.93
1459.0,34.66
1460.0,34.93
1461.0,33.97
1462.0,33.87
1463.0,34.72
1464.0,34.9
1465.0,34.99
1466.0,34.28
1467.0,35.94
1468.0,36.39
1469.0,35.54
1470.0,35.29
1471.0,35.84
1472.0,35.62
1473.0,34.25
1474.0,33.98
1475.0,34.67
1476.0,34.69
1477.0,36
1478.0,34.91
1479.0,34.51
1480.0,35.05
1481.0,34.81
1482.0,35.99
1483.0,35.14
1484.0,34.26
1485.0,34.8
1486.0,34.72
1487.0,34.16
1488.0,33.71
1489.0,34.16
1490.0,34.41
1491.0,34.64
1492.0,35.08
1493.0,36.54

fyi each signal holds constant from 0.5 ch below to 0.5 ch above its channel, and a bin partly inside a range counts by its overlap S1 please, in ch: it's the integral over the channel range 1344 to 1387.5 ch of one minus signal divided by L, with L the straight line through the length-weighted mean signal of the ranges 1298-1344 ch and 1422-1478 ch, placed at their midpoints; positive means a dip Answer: 7.4 ch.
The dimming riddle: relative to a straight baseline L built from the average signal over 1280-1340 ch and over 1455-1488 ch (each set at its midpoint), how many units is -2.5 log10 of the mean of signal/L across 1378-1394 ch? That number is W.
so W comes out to 0.33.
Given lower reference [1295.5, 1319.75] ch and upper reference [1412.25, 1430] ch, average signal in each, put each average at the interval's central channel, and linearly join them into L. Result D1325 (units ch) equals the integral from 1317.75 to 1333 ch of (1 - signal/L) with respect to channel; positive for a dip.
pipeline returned 1.4 ch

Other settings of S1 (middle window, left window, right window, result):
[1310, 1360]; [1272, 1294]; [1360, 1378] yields 4.9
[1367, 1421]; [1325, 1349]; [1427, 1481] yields 8.4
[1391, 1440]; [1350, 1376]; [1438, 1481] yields 8.3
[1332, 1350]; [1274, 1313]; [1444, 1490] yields 6.2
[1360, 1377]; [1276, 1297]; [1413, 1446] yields 2.1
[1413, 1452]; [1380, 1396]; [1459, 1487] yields -3.3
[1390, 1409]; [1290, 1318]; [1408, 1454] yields 7.2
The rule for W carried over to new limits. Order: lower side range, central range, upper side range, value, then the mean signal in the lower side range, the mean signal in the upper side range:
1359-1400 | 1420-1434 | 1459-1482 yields -0.034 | 27.5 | 35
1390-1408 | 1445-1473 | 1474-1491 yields -0.147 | 21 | 34.7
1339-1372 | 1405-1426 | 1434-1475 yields 0.168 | 27.7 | 35.1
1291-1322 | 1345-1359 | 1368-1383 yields 0.234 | 38.7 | 29.9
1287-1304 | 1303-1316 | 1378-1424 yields -0.132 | 37.3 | 25.2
